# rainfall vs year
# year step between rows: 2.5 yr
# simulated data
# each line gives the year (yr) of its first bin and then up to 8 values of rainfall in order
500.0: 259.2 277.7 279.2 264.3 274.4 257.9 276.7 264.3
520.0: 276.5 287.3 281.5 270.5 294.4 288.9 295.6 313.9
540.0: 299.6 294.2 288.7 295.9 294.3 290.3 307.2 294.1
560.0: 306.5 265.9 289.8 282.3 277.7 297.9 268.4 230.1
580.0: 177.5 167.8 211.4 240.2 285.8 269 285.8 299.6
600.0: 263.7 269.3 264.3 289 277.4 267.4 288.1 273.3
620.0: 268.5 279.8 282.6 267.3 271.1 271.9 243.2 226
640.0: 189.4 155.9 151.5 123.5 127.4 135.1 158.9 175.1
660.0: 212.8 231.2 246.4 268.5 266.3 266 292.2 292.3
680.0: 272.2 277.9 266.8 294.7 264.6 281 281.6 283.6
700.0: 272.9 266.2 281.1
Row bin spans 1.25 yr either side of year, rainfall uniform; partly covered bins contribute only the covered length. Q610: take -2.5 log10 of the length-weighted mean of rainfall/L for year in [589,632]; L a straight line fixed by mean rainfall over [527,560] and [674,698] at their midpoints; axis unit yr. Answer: 0.046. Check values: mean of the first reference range 295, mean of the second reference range 280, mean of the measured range 276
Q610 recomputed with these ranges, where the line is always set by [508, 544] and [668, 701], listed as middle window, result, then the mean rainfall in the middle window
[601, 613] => 0.03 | 274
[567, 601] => 0.11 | 253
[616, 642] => 0.10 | 255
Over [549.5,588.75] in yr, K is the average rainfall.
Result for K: 262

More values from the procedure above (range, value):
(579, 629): 262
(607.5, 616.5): 279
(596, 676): 238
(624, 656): 200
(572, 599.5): 248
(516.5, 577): 288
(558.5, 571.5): 285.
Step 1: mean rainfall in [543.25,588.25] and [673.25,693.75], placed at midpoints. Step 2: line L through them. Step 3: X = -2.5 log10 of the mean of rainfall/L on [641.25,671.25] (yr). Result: 0.42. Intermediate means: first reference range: 266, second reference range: 280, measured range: 188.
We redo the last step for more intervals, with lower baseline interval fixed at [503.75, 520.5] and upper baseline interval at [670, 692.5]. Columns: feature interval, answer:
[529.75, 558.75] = -0.10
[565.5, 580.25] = 0.04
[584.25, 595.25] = 0.06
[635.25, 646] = 0.42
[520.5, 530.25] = -0.04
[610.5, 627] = 0.00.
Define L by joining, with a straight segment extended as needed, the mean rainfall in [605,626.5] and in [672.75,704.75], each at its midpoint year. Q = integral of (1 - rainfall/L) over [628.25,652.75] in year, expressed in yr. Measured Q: 7.4 yr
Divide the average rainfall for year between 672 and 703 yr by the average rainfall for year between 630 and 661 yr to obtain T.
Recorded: 1.5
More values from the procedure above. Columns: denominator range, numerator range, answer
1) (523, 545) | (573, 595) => 0.81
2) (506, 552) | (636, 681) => 0.74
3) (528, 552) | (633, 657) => 0.58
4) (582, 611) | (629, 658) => 0.71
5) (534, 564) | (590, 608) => 0.94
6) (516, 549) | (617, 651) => 0.77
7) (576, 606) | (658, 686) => 1.05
